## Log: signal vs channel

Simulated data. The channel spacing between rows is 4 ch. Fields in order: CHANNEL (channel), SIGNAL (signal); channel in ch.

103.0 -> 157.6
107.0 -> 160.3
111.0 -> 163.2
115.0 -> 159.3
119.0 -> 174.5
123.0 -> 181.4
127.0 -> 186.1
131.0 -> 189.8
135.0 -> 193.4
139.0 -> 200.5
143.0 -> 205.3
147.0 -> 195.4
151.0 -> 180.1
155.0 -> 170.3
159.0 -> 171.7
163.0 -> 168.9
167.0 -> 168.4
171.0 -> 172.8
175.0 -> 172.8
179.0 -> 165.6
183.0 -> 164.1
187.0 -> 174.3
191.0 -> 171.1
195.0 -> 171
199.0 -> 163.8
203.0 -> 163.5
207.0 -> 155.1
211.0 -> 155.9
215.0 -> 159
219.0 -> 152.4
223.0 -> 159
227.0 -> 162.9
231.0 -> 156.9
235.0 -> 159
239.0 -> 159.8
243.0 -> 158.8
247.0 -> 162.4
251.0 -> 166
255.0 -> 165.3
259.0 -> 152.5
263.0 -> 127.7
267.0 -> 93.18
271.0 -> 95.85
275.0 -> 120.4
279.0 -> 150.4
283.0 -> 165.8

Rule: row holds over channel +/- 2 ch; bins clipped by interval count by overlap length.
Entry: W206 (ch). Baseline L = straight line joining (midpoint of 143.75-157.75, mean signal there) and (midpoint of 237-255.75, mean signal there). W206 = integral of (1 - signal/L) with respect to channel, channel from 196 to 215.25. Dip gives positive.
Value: 1.3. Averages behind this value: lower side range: 183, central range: 160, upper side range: 162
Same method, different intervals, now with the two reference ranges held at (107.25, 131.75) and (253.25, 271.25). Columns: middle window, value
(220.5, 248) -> -4.3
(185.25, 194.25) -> -1.2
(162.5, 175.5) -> -1.0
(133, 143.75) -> -2.0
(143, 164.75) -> -2.2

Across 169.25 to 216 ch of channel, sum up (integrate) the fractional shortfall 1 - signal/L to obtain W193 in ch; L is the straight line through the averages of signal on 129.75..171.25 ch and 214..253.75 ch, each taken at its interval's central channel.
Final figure 1.6 ch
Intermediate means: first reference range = 184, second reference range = 160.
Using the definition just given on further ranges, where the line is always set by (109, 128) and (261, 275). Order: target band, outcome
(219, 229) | -2.6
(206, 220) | -2.6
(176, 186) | -1.5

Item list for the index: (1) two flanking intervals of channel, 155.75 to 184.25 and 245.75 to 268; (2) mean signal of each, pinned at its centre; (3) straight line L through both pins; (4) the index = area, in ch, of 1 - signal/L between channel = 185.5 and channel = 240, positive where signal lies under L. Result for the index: -1.26 ch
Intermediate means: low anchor 169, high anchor 146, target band 162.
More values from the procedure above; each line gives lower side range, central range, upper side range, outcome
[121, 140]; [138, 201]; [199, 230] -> -0.1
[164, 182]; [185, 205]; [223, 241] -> -0.4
